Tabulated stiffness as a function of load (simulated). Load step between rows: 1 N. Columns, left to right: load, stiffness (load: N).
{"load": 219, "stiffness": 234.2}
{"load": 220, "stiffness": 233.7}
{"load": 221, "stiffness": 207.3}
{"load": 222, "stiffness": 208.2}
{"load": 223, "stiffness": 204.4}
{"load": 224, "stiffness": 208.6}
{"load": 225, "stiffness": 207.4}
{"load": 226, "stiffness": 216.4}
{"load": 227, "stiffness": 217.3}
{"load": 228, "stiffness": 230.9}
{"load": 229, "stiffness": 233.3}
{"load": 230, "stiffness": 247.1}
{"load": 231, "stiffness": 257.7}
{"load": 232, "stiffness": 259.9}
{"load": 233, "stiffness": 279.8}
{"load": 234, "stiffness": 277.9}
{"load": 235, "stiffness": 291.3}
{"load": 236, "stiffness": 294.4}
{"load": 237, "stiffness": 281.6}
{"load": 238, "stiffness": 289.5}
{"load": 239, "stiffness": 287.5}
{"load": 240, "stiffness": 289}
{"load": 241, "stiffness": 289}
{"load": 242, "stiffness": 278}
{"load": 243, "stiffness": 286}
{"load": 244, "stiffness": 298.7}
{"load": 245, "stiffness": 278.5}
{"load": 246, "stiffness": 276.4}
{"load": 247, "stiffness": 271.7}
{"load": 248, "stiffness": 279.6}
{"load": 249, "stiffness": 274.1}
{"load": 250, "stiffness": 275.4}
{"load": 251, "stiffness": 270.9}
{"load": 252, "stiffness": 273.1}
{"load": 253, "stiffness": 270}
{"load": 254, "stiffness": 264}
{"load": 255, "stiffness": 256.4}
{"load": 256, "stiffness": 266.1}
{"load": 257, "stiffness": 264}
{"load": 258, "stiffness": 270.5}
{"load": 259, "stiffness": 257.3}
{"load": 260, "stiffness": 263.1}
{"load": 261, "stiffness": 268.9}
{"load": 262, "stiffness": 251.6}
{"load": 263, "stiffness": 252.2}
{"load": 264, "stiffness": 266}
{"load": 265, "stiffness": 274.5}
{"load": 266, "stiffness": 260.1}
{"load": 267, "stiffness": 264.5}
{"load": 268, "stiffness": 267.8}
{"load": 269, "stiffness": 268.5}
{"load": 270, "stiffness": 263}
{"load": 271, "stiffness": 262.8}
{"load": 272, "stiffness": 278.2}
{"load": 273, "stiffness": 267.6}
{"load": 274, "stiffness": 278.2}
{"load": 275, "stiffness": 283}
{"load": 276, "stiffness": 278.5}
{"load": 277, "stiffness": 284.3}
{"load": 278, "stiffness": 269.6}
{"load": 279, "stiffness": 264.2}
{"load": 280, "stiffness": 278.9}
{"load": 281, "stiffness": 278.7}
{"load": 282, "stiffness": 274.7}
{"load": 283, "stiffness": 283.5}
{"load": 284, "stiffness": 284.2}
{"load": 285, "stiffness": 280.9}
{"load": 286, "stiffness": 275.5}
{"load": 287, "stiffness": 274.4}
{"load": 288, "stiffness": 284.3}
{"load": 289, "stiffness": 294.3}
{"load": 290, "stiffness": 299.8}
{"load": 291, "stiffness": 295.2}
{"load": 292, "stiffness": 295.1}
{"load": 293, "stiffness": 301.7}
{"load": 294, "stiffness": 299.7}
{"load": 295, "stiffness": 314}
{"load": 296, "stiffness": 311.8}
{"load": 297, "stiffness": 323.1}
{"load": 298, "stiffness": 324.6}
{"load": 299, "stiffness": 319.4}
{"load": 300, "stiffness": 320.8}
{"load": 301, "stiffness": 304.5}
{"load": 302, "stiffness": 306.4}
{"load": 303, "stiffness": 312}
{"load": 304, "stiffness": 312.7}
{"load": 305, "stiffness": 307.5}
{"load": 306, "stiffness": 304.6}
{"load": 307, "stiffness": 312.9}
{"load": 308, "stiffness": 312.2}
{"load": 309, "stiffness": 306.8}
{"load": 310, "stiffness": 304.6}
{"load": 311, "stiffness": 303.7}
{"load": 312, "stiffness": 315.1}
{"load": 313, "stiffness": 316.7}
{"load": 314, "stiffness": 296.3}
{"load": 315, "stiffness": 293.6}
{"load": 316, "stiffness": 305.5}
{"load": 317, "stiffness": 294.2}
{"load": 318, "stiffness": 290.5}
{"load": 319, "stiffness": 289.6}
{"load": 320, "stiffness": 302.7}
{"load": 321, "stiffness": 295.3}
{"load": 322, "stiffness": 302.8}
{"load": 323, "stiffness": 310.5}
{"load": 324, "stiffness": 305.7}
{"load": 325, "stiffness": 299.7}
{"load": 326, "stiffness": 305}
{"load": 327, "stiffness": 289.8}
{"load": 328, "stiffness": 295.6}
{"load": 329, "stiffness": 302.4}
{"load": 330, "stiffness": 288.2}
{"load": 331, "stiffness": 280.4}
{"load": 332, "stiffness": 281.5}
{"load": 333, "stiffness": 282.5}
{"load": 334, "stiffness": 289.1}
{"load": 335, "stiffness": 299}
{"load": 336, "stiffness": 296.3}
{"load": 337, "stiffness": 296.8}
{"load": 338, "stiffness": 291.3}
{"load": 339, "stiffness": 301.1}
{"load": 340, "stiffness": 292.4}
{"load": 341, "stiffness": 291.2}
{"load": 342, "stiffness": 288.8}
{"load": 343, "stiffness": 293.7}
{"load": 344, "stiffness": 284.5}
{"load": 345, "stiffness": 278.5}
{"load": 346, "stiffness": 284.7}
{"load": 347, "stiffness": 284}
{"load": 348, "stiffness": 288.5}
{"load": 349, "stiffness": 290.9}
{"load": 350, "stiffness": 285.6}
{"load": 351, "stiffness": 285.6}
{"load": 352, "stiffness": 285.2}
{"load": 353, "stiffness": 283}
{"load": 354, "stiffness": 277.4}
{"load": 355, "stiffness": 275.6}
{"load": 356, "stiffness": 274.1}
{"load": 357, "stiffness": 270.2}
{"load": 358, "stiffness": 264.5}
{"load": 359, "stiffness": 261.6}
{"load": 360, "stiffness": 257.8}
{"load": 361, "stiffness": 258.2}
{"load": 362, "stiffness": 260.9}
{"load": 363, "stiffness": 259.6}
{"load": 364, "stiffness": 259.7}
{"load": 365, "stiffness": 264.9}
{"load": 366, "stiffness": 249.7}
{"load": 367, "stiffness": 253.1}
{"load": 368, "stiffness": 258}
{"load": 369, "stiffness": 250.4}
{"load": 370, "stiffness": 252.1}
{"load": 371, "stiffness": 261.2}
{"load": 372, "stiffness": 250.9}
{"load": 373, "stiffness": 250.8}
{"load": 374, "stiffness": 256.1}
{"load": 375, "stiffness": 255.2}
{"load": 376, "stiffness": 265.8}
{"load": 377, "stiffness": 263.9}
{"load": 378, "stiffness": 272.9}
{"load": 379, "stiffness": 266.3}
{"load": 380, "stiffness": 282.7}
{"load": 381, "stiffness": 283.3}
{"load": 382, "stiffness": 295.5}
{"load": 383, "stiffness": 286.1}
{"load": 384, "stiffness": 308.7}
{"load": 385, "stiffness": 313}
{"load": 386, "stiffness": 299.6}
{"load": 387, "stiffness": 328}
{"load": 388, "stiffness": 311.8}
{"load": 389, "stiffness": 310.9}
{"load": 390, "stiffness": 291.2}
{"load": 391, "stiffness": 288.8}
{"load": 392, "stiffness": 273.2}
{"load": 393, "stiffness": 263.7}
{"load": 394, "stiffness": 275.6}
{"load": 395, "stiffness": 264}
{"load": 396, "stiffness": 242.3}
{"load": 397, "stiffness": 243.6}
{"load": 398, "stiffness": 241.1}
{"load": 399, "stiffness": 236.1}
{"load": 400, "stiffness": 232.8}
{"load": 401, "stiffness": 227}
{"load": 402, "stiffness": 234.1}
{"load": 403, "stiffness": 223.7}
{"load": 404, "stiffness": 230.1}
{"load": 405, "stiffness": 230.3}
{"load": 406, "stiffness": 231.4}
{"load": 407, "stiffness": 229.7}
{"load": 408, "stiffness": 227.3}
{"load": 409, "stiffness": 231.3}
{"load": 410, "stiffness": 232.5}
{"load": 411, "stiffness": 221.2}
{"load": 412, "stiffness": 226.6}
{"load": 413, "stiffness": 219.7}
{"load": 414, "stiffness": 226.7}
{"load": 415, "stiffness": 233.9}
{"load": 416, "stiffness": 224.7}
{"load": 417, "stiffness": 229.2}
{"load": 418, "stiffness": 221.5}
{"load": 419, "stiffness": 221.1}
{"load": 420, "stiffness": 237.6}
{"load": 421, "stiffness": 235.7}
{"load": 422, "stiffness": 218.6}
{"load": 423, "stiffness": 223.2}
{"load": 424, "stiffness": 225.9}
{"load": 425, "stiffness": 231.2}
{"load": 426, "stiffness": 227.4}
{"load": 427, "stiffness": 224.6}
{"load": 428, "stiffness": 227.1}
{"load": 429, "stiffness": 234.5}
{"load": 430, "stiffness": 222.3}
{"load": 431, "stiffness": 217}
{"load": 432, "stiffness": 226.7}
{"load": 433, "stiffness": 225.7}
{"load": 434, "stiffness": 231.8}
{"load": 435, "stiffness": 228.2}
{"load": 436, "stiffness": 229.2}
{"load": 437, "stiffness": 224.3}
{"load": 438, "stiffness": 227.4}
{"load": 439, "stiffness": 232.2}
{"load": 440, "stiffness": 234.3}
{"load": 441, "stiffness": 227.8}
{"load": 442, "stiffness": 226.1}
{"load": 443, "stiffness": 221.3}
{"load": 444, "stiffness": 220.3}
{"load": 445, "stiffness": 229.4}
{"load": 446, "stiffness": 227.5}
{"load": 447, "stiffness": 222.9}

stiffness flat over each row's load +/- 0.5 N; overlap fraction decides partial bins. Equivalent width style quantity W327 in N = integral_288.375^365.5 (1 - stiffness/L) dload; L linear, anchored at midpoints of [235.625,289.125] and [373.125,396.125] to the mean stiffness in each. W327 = -4.1 N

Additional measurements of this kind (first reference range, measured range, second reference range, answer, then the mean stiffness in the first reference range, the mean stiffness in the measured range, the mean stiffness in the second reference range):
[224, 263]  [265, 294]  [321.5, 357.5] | -0.4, 266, 279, 290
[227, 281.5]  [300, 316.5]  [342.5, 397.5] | -2.1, 271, 308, 274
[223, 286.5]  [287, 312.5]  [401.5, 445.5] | -5.0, 268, 307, 227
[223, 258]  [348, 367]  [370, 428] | -1.1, 265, 270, 252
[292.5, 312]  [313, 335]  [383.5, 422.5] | 0.1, 311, 296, 250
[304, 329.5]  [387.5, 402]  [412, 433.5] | -1.0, 303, 263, 226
